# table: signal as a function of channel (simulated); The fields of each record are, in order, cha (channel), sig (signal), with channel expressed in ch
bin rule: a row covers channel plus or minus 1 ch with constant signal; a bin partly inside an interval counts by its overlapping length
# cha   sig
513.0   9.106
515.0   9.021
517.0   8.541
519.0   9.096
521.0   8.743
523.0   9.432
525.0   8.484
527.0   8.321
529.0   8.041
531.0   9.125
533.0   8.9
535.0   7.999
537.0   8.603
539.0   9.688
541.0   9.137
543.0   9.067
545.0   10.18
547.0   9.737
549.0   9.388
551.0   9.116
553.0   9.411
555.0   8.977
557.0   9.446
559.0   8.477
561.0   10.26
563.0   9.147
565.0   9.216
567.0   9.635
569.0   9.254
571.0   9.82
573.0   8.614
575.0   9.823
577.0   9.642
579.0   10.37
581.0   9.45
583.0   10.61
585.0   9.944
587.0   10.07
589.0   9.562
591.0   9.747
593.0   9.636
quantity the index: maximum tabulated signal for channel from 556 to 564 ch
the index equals 10.26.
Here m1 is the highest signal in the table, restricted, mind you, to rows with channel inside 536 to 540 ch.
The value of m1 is 9.688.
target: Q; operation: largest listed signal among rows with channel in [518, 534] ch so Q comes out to 9.432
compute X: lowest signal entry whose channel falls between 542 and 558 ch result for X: 8.977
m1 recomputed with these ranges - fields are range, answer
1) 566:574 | 9.82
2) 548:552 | 9.388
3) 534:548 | 10.18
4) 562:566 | 9.216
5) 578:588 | 10.61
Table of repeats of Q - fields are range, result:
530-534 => 9.125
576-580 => 10.37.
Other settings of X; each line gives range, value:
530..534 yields 8.9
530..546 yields 7.999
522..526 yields 8.484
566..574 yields 8.614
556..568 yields 8.477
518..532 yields 8.041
